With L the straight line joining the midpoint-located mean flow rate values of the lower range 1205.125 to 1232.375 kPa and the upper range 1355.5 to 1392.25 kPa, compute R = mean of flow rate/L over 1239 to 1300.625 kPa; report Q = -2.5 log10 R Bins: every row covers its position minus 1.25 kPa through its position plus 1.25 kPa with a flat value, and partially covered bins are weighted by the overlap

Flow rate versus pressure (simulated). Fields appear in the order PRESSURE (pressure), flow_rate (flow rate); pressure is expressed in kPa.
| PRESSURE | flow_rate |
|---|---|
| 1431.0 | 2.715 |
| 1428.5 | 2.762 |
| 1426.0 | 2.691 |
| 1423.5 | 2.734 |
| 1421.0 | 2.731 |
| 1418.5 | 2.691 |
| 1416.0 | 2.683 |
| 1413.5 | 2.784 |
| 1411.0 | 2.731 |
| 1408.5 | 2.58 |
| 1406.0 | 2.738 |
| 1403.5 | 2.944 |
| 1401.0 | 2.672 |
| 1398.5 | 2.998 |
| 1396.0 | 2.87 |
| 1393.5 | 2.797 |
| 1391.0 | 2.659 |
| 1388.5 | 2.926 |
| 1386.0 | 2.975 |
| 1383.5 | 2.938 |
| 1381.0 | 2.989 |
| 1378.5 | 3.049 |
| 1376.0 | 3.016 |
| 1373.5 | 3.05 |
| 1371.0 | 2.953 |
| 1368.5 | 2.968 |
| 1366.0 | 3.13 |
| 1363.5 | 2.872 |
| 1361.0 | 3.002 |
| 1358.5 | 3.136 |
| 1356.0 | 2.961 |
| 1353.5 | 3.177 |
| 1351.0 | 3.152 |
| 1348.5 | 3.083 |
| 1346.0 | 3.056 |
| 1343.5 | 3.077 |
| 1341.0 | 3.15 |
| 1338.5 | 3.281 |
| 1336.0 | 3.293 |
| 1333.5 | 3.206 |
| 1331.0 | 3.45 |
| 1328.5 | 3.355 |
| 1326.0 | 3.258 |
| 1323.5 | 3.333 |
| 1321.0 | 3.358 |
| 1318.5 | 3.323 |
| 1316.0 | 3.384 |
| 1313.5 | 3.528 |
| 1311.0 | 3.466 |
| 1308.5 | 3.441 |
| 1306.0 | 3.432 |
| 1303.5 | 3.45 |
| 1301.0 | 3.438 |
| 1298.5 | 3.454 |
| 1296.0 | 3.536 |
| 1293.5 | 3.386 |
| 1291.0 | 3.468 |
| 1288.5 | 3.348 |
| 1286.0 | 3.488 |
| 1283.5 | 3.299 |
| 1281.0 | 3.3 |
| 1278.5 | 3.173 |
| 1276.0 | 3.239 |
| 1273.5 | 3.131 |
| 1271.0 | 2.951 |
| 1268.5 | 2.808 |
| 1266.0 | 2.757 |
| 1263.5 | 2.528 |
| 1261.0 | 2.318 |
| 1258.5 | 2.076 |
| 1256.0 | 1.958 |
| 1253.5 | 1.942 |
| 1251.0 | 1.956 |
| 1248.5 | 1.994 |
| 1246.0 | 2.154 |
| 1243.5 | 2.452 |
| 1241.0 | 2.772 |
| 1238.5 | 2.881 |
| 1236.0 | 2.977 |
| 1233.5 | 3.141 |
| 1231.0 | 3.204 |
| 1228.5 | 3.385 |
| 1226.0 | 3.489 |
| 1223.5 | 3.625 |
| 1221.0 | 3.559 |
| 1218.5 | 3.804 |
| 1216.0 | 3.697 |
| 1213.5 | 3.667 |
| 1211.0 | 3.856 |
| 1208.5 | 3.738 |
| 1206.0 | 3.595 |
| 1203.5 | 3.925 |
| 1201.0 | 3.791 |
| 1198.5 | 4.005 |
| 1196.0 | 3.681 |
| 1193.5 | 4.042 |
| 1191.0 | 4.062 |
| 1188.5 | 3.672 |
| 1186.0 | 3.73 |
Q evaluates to 0.196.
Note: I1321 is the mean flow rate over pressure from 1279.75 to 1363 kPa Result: 3.3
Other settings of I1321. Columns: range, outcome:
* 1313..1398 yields 3.11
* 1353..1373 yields 3.02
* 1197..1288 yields 3.08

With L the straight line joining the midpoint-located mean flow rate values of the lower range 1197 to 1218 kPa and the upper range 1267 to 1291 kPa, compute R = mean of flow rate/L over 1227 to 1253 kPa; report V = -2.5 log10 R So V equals 0.300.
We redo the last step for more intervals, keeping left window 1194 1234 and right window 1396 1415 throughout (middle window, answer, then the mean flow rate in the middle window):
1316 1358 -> -0.044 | 3.22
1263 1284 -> 0.119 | 3.03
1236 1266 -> 0.440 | 2.32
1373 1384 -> -0.038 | 3.01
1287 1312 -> -0.058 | 3.44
